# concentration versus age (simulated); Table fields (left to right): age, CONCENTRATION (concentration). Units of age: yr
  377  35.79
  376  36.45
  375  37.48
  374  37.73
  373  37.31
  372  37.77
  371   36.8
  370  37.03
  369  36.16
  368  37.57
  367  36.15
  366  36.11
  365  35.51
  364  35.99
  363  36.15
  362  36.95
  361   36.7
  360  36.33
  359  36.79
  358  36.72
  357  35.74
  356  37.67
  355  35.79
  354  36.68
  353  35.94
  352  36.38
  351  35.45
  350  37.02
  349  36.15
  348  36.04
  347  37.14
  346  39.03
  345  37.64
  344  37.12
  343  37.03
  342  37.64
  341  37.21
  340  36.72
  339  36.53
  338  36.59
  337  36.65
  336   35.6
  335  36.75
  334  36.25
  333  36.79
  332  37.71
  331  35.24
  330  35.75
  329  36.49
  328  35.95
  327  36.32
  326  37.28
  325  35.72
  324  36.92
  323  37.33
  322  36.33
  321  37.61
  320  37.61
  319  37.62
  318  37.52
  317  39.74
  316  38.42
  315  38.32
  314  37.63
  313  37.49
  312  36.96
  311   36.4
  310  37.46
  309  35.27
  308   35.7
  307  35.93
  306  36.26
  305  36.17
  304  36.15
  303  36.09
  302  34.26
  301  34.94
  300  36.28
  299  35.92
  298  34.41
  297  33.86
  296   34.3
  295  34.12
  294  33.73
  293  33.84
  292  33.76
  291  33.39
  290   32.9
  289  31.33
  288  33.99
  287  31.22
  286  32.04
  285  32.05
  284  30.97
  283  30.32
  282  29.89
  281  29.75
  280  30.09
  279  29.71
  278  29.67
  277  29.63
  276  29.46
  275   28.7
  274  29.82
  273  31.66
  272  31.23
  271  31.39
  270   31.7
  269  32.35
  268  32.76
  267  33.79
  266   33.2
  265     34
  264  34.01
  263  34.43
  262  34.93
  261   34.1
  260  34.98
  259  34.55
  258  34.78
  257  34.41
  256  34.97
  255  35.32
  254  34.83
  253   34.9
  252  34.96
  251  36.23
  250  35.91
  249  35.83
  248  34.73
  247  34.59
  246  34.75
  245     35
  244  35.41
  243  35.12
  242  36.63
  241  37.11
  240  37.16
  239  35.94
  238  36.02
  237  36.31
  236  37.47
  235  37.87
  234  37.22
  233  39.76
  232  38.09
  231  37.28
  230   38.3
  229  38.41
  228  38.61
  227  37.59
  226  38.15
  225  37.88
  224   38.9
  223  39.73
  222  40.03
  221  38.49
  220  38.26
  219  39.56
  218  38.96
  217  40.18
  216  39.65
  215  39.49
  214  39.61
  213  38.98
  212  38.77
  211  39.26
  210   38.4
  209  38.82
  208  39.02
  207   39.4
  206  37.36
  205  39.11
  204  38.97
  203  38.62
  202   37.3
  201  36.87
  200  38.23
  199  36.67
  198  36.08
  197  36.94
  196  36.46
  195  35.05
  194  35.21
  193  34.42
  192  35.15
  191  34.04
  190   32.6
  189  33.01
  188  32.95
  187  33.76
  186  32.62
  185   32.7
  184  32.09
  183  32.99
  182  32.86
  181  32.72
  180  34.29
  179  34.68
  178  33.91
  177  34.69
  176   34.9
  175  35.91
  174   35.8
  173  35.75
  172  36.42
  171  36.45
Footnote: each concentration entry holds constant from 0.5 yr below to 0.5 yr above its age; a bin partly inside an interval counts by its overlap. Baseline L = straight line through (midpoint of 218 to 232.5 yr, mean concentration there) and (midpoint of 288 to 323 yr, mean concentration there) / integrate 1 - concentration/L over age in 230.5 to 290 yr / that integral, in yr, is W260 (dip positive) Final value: 5.65 yr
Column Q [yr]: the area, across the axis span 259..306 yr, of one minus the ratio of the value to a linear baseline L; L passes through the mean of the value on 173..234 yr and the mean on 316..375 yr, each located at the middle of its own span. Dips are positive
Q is 5.07 yr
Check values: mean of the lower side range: 36.8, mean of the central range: 32.8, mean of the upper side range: 36.8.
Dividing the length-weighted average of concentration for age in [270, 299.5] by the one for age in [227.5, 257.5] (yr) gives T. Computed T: 0.88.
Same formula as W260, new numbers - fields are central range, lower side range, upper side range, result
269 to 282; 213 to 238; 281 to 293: 1.1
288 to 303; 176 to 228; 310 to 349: 1.1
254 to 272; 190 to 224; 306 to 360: 1.7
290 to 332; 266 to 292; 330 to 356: -2.6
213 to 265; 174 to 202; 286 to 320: -2.7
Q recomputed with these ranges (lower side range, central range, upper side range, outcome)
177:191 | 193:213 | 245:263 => -2.34 yr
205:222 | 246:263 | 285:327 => 1.16 yr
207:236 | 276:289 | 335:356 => 2.41 yr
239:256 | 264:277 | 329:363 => 1.49 yr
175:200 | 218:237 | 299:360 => -1.85 yr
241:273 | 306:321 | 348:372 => -0.74 yr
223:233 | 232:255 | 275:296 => 0.24 yr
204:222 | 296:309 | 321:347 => 0.67 yr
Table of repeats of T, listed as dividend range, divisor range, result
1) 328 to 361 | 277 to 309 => 1.10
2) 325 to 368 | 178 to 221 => 1.00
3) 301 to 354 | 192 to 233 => 0.96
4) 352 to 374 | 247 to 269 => 1.06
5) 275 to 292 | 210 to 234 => 0.80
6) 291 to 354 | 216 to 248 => 0.97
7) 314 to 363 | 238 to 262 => 1.04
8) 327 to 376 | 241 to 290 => 1.11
